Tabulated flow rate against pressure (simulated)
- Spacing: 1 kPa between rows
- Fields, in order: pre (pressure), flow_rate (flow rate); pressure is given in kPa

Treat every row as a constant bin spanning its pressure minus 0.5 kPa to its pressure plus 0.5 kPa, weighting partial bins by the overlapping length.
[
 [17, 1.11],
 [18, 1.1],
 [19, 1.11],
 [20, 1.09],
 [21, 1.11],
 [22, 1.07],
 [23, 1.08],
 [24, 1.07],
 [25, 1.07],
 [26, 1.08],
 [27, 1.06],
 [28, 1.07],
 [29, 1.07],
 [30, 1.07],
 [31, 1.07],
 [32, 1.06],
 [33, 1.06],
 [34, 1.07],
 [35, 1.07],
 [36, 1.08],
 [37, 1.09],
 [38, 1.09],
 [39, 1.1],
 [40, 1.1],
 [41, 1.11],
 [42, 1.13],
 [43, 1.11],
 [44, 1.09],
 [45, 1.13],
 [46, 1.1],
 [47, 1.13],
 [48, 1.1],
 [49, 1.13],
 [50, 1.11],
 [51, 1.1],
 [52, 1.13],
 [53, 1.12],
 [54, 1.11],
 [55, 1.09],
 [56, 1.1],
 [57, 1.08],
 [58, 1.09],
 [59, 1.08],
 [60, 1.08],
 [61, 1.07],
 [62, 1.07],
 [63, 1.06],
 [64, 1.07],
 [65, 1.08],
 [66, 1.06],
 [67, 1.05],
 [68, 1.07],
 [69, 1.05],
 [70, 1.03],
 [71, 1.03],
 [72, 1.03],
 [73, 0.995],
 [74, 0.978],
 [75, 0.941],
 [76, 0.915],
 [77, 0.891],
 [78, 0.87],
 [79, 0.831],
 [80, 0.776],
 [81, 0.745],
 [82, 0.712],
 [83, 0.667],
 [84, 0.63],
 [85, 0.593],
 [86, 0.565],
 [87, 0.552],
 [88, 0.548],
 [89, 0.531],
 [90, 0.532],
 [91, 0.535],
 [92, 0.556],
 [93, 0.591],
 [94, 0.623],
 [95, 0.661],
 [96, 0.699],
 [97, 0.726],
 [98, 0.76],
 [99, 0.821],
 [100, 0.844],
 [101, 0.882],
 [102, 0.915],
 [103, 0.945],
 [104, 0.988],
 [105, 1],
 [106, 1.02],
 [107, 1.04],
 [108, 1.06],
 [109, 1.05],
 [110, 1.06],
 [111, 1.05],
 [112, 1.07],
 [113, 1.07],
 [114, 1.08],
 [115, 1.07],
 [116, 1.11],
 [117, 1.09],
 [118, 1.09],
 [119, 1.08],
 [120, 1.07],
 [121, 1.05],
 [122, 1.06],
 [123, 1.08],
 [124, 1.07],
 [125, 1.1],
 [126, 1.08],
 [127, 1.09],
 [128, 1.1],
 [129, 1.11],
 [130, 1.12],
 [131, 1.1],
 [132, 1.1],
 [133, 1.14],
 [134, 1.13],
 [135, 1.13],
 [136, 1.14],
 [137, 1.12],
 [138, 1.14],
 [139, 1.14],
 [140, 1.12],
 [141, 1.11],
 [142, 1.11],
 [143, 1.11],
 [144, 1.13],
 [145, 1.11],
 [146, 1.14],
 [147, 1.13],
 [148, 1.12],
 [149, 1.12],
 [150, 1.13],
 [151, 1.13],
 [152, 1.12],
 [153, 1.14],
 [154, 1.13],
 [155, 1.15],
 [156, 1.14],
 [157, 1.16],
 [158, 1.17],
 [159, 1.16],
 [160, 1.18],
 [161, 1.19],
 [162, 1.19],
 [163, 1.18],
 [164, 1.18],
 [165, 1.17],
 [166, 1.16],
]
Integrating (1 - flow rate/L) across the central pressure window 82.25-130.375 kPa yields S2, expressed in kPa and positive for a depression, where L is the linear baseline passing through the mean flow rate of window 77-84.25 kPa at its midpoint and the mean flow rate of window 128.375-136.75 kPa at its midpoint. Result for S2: 2.8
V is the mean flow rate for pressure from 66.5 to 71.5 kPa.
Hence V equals 1.05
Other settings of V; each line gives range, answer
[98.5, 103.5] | 0.881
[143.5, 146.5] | 1.13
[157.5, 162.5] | 1.18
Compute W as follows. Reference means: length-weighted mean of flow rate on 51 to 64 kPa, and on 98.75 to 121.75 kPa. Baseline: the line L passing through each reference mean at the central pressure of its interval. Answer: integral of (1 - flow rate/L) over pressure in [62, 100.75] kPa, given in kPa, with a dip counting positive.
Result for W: 9.20 kPa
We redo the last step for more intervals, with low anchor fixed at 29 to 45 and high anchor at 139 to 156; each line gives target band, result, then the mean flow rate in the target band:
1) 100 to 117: 1.4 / 1.02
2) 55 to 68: 0.3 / 1.07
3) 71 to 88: 4.8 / 0.793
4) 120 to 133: 0.3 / 1.09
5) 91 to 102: 3.9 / 0.717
